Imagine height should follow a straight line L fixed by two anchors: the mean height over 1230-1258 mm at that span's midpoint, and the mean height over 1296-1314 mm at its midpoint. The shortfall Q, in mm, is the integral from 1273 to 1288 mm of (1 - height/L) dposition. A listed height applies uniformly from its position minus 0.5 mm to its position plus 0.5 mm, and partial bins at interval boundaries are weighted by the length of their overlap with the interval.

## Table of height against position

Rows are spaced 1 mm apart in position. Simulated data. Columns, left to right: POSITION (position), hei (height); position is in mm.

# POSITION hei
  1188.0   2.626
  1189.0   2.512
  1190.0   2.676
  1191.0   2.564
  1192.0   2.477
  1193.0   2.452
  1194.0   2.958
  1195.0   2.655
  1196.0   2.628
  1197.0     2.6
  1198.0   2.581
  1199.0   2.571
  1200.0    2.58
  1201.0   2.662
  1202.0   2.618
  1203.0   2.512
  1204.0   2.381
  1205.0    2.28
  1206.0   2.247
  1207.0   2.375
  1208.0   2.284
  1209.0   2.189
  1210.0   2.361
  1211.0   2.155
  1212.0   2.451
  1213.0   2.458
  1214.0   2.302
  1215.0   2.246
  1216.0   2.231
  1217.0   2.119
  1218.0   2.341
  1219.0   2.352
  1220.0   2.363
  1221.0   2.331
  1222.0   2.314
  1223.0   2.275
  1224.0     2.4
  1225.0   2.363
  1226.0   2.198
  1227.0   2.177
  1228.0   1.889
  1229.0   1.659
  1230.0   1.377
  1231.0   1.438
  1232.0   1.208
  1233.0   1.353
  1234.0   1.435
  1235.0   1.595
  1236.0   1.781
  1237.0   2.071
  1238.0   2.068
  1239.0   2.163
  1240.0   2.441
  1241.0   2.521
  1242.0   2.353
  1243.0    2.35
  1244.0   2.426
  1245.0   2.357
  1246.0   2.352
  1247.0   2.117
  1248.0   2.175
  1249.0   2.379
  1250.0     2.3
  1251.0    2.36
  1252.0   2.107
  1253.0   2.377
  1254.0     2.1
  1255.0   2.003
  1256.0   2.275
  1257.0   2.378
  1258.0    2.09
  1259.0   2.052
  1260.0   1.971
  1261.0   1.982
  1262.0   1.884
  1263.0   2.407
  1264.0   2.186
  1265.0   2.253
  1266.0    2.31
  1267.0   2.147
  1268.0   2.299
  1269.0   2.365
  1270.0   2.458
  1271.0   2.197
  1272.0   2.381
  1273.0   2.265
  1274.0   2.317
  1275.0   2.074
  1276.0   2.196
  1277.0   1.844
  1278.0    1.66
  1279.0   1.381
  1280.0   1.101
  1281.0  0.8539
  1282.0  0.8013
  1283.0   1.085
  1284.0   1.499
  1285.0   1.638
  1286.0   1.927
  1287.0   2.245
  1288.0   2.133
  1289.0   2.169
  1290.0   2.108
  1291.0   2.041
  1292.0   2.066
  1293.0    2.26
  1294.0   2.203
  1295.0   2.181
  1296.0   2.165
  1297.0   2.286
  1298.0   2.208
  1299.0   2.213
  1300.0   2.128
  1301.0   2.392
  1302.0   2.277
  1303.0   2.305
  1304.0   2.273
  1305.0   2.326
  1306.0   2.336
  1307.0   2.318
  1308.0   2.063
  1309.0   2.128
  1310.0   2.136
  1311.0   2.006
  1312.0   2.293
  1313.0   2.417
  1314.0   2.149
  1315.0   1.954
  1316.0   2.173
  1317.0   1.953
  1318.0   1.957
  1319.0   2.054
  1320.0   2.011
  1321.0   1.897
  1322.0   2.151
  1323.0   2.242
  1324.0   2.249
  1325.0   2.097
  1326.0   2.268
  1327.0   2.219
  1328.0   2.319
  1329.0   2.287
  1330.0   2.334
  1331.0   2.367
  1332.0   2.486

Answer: 3.6 mm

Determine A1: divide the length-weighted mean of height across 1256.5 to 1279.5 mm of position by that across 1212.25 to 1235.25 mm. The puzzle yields 1.1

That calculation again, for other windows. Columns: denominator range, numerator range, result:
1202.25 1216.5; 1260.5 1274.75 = 0.97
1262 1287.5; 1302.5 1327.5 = 1.13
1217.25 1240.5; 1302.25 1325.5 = 1.09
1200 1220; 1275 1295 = 0.75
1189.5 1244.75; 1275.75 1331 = 0.90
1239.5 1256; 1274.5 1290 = 0.72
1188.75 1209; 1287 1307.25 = 0.88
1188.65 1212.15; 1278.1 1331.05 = 0.82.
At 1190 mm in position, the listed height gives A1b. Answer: 2.676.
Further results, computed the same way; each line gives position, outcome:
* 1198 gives 2.581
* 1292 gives 2.066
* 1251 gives 2.36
